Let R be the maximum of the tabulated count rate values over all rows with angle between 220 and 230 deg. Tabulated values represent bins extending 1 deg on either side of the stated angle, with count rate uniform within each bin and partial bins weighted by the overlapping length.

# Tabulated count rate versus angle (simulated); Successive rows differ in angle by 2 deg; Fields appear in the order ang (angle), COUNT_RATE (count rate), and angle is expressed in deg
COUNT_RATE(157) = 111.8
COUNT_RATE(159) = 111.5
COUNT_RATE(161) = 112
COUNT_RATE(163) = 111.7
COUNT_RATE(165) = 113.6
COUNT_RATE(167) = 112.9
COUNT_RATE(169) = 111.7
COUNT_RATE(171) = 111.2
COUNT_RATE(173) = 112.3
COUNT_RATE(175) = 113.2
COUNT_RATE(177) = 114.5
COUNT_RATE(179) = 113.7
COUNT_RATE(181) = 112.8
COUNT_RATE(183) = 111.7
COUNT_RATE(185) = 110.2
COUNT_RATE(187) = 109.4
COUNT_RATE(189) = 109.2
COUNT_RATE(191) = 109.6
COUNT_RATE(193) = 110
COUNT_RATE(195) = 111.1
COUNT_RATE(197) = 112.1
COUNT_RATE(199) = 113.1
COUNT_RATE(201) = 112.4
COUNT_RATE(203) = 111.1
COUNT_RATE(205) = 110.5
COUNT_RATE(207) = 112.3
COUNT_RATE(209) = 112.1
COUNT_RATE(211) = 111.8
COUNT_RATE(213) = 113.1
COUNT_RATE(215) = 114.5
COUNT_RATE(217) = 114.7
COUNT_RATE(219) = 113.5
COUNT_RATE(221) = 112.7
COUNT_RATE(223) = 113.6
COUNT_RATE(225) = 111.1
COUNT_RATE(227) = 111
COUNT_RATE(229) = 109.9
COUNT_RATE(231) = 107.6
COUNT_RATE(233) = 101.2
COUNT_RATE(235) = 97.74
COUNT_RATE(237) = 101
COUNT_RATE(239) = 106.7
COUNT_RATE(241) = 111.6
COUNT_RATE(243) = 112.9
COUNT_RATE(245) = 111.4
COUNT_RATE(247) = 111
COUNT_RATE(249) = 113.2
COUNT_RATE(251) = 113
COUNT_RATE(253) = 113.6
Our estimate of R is 113.6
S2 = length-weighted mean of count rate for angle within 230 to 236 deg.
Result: 102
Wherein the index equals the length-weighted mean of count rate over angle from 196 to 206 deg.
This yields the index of 112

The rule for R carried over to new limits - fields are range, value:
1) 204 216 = 114.5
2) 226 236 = 111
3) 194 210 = 113.1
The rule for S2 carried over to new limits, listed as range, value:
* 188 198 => 110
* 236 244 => 108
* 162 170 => 112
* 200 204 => 112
